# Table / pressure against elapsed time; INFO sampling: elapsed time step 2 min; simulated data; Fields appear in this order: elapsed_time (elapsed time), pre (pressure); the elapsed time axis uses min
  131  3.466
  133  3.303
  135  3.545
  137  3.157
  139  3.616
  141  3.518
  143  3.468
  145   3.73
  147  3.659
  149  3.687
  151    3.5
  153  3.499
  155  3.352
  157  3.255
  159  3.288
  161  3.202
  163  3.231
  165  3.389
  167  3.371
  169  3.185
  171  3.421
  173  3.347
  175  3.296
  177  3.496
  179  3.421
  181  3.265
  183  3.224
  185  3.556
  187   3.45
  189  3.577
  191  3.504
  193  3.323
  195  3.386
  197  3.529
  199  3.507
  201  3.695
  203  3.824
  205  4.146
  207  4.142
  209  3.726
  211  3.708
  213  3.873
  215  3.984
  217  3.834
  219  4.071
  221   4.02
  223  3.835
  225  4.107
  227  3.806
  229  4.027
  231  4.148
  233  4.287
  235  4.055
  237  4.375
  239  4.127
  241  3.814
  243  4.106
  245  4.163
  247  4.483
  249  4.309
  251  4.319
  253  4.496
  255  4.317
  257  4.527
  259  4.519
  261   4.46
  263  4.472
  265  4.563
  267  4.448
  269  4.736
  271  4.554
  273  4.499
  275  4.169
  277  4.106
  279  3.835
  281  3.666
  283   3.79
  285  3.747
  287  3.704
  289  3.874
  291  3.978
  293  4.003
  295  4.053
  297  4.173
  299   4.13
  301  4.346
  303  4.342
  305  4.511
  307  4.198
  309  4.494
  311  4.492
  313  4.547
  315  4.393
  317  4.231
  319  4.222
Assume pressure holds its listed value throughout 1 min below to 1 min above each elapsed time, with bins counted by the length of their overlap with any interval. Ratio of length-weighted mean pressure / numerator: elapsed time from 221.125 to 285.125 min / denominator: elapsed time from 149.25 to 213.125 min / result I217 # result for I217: 1.2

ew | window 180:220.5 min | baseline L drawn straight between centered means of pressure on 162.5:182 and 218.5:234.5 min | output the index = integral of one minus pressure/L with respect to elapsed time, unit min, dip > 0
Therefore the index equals 0.4 min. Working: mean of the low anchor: 3.35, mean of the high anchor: 4.04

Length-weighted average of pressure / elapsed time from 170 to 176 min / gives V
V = 3.35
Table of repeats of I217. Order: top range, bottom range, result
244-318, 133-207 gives 1.23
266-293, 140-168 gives 1.19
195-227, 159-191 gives 1.14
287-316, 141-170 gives 1.24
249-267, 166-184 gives 1.33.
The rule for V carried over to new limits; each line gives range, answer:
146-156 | 3.54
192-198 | 3.41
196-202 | 3.58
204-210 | 4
